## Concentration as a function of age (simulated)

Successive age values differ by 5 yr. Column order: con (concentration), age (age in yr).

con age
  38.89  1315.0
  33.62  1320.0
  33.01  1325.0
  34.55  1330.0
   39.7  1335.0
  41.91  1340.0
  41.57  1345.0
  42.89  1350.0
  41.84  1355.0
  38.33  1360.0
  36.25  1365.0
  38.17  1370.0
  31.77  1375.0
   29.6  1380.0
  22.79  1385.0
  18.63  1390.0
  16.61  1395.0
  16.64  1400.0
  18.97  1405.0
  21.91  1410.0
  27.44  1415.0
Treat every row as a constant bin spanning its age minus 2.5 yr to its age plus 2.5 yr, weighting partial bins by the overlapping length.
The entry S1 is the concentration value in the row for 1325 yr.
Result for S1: 33.01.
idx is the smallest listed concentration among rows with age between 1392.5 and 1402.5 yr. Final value 16.61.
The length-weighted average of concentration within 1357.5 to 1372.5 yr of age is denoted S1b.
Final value 37.6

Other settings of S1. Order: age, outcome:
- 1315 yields 38.89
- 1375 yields 31.77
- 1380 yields 29.6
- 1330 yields 34.55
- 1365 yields 36.25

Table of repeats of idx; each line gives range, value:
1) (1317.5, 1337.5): 33.01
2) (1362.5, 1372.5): 36.25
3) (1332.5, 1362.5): 38.33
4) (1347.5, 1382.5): 29.6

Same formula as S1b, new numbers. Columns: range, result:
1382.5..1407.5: 18.7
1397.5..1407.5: 17.8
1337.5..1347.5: 41.7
